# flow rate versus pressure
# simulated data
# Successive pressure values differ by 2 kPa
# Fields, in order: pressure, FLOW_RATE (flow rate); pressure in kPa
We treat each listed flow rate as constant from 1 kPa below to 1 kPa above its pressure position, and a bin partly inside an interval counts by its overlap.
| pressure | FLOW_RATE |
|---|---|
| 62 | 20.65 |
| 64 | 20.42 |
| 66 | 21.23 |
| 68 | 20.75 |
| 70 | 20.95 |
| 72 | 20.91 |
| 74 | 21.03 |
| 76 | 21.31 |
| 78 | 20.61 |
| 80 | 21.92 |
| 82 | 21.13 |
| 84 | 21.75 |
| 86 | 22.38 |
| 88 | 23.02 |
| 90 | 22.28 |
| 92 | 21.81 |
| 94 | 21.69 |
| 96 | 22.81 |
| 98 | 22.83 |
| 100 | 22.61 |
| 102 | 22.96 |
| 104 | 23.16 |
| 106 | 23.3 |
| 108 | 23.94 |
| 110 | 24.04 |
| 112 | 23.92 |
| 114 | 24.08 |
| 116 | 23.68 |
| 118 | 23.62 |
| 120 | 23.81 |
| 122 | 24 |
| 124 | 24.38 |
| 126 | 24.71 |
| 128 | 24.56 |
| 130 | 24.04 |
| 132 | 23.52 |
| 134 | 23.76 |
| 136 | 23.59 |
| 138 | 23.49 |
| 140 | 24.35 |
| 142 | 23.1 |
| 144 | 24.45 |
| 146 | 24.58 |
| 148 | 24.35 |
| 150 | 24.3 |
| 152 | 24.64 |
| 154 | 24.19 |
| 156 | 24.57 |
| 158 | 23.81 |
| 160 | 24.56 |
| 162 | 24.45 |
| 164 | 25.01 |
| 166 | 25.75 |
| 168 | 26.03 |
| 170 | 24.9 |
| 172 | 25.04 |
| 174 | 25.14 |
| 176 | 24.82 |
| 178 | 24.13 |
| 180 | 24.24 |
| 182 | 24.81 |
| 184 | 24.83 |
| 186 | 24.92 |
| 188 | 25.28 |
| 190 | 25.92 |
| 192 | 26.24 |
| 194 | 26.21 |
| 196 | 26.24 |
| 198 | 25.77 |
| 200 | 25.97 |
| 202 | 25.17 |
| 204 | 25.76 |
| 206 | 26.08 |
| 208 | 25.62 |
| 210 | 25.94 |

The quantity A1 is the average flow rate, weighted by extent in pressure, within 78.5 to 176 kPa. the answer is 23.7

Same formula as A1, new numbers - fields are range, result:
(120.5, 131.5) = 24.3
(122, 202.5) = 24.7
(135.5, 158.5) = 24.1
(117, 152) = 24.1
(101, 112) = 23.5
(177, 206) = 25.4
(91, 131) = 23.5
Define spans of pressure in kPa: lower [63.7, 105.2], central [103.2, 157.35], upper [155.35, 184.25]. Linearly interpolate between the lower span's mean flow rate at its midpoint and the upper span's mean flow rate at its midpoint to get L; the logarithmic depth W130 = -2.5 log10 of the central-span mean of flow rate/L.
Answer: -0.03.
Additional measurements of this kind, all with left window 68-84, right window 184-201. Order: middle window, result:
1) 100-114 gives -0.05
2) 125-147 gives -0.02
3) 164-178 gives -0.01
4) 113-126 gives -0.05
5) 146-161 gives -0.01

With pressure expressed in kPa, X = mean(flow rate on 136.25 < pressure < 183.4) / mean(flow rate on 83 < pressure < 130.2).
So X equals 1.05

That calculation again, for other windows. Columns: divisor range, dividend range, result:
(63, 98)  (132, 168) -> 1.13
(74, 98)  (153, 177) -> 1.14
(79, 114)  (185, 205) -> 1.13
